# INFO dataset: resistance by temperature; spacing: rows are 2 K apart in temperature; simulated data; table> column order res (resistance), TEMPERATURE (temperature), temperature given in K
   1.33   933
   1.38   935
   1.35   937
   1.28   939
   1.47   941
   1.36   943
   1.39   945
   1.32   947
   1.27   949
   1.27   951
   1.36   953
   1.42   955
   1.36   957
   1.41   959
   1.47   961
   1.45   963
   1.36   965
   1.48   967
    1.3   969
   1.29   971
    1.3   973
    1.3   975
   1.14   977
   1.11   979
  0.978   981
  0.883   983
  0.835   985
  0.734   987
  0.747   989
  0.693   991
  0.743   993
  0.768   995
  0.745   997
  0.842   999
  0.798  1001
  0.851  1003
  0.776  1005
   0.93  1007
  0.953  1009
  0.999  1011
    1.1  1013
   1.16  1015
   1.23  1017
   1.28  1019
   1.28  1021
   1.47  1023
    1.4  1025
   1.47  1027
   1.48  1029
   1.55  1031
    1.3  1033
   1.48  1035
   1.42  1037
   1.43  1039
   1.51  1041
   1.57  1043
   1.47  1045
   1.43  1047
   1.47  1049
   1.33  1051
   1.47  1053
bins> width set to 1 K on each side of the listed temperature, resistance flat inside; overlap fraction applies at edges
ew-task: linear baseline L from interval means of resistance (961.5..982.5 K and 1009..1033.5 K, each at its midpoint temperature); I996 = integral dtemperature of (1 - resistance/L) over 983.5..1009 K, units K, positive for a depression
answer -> 9.6 K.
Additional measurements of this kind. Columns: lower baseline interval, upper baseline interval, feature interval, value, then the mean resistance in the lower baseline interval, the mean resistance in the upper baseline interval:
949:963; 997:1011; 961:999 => 2.8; 1.38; 0.86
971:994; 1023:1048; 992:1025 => 5.8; 0.966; 1.46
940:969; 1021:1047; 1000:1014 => 5.0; 1.38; 1.45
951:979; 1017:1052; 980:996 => 6.7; 1.34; 1.43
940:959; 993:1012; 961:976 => -2.4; 1.36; 0.846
